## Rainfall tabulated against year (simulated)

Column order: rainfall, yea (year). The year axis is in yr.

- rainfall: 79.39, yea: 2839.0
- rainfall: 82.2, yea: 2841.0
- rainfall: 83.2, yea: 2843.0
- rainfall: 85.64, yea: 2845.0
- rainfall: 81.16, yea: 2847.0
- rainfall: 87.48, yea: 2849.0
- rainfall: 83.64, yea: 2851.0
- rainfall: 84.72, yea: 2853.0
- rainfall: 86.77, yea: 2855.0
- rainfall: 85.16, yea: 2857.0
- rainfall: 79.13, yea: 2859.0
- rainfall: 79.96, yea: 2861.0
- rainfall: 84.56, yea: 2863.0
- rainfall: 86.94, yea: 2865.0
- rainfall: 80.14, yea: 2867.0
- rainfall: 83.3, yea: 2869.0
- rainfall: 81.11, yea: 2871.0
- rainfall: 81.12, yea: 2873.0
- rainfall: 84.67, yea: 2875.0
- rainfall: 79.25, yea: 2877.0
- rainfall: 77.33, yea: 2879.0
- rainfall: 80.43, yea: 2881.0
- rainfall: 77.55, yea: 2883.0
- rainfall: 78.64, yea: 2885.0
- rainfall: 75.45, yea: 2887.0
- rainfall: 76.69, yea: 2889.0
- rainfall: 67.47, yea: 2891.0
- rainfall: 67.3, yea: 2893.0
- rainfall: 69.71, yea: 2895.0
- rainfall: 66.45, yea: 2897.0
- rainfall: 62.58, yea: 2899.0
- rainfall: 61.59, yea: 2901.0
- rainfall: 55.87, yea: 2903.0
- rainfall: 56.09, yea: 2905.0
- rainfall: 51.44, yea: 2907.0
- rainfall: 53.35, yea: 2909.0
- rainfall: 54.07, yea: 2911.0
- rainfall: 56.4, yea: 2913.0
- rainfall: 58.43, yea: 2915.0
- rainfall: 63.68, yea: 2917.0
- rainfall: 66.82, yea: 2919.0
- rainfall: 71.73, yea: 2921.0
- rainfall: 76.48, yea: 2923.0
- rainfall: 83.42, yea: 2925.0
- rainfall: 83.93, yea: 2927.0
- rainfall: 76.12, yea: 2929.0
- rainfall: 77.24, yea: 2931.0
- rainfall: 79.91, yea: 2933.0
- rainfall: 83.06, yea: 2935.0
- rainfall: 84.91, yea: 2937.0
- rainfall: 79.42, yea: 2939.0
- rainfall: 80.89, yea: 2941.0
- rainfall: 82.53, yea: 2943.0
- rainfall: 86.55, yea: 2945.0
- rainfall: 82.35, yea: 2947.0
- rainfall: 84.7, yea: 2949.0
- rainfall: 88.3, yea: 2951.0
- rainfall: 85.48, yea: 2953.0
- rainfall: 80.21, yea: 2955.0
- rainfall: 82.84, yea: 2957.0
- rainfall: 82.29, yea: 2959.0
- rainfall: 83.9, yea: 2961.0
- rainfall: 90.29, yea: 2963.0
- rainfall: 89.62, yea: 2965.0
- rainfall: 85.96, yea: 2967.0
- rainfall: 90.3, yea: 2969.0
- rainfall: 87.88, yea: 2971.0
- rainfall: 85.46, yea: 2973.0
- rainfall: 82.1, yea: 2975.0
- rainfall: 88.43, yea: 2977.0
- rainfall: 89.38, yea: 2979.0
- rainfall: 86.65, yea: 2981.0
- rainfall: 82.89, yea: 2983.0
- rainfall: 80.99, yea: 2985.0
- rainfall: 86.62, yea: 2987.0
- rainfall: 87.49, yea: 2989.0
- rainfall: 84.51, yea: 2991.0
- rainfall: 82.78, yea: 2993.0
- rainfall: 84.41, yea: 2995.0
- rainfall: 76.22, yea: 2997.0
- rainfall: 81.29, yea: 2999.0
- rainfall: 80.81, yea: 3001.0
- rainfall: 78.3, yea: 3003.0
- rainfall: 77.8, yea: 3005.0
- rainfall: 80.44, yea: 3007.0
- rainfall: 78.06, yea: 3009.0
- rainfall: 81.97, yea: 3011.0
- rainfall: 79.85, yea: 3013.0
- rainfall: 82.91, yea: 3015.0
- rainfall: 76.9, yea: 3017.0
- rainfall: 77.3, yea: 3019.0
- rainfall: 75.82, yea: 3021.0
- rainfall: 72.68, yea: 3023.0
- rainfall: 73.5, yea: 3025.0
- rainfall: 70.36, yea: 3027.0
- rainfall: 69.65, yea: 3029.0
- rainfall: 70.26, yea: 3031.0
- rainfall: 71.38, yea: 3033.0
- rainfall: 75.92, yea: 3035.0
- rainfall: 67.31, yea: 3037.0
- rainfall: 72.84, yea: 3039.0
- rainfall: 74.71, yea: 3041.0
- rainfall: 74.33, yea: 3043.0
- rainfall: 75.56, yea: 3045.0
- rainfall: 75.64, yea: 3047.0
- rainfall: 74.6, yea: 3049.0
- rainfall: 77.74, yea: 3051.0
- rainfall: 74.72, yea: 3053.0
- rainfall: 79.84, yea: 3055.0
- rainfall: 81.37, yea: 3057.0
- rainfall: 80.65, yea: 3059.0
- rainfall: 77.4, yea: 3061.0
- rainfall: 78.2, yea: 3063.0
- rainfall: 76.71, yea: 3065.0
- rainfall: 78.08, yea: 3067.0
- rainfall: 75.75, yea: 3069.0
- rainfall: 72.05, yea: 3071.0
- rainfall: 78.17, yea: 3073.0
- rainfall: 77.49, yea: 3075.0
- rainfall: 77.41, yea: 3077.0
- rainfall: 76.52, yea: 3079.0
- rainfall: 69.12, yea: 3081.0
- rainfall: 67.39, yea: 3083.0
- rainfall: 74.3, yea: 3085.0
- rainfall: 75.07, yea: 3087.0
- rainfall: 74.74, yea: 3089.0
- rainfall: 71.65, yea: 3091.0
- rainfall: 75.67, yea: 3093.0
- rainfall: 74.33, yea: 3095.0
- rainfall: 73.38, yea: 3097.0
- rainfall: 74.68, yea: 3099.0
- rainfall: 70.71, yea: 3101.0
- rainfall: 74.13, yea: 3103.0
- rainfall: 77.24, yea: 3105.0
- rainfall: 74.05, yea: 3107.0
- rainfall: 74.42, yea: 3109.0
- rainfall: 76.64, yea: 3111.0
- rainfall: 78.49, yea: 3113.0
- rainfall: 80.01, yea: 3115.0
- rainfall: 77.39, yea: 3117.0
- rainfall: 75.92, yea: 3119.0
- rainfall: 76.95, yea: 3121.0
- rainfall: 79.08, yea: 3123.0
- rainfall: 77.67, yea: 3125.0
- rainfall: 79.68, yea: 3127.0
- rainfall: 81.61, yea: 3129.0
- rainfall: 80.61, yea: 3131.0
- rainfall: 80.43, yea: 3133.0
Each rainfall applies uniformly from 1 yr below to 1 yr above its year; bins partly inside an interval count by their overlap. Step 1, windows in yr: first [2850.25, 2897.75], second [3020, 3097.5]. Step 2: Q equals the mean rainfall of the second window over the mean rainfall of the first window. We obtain 0.9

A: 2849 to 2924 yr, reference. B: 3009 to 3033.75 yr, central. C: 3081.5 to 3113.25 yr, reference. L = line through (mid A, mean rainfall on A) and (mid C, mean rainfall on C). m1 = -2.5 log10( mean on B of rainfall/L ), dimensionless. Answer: -0.03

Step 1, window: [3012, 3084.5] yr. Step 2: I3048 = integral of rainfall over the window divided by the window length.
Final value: 75.3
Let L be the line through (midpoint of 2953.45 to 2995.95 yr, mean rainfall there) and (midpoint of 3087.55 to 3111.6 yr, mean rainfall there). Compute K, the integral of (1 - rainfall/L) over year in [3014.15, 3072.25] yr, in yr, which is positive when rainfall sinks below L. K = 2.9 yr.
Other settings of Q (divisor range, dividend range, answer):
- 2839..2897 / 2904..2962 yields 0.94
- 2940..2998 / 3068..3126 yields 0.89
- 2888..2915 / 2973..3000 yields 1.37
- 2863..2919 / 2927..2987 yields 1.20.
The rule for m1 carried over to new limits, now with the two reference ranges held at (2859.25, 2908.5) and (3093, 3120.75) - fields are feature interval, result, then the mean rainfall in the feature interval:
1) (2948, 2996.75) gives -0.15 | 85.4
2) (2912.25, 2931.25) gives 0.04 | 71.4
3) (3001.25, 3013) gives -0.07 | 79.5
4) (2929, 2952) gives -0.12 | 82.4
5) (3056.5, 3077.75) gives -0.03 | 77.5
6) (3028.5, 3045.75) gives 0.04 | 72.5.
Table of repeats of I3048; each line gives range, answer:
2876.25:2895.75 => 75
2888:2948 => 70.5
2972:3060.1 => 78.7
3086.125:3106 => 74.2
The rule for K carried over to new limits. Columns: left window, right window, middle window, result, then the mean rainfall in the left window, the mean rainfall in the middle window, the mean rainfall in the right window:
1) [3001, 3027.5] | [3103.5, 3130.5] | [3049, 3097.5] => 1.2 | 77.6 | 75.7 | 77.6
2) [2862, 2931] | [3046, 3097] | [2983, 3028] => -3.3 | 71.6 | 79.7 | 75.7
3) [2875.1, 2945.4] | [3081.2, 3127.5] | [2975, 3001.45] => -4.0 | 71.5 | 84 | 75.2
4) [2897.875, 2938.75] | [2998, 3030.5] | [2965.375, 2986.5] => -3.6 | 68.1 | 86.1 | 77.2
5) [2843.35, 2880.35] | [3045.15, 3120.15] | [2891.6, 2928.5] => 7.6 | 82.9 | 64.6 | 75.7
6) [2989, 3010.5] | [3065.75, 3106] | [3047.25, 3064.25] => -0.3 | 80.8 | 77.9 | 74.4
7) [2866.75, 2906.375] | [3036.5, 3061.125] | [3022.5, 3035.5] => 0.7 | 72.8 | 71.8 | 76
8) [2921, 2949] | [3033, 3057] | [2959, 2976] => -1.6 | 81.1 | 86.7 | 75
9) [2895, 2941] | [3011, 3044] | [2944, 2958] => -2.8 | 68.6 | 84.3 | 74.3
